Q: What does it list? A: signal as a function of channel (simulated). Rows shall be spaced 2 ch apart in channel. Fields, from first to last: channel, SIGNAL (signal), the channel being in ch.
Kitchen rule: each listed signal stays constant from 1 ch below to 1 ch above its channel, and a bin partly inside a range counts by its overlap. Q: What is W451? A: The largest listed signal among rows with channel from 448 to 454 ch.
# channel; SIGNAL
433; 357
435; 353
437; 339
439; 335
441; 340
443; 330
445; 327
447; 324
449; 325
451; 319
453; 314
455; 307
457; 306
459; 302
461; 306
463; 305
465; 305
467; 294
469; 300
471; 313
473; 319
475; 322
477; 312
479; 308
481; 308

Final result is 325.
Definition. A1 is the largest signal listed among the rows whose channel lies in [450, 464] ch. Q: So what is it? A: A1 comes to 319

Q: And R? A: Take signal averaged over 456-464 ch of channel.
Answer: 305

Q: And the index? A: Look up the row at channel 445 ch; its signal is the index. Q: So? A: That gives 327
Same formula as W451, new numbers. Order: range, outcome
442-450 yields 330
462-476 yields 322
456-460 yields 306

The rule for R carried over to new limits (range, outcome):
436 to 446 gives 334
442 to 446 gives 328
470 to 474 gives 316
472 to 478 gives 318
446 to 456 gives 318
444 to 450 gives 325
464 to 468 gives 300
